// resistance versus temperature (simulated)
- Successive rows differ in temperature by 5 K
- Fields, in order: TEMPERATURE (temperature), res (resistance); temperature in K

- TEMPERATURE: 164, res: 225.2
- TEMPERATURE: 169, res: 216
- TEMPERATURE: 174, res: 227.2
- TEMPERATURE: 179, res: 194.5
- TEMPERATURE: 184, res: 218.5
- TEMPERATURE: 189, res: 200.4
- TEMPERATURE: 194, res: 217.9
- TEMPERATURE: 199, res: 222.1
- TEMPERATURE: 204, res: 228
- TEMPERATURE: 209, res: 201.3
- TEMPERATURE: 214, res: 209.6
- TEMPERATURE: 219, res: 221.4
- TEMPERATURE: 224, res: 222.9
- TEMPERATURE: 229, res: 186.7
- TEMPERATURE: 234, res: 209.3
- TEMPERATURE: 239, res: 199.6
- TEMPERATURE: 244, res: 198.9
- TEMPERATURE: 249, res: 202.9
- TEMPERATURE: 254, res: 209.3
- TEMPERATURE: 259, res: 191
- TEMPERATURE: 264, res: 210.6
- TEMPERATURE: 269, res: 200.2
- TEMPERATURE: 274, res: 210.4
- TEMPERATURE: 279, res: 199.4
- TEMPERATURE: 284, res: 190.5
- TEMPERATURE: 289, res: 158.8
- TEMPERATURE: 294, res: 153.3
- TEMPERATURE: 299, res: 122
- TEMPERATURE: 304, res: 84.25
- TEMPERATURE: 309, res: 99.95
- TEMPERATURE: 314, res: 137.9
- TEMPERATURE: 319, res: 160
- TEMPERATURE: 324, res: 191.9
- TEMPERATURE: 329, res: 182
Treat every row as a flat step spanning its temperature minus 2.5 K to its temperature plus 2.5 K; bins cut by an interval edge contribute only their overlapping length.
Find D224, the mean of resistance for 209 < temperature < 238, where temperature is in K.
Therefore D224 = 209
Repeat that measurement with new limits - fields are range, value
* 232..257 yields 204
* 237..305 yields 183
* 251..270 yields 203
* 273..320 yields 150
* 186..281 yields 208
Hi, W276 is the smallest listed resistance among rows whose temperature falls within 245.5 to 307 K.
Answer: 84.25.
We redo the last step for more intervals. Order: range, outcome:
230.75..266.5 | 191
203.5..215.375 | 201.3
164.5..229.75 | 186.7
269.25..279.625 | 199.4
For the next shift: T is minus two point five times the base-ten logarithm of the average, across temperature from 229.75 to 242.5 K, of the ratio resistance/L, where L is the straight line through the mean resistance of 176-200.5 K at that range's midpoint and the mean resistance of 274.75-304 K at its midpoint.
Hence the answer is -0.08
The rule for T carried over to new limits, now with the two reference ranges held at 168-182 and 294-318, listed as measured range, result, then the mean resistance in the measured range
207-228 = -0.17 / 212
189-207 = -0.12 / 219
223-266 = -0.24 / 203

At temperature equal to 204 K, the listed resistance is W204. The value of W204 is 228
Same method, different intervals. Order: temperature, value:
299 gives 122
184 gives 218.5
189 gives 200.4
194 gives 217.9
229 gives 186.7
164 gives 225.2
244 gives 198.9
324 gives 191.9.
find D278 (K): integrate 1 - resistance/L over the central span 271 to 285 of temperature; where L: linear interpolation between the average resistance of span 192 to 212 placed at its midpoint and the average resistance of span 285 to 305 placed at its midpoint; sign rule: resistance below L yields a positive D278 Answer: -4.5 K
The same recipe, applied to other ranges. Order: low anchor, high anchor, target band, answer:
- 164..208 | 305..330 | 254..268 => -2.0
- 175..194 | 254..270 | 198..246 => -1.1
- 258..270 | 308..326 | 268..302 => 1.6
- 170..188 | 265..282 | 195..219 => -0.7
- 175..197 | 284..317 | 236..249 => -2.2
